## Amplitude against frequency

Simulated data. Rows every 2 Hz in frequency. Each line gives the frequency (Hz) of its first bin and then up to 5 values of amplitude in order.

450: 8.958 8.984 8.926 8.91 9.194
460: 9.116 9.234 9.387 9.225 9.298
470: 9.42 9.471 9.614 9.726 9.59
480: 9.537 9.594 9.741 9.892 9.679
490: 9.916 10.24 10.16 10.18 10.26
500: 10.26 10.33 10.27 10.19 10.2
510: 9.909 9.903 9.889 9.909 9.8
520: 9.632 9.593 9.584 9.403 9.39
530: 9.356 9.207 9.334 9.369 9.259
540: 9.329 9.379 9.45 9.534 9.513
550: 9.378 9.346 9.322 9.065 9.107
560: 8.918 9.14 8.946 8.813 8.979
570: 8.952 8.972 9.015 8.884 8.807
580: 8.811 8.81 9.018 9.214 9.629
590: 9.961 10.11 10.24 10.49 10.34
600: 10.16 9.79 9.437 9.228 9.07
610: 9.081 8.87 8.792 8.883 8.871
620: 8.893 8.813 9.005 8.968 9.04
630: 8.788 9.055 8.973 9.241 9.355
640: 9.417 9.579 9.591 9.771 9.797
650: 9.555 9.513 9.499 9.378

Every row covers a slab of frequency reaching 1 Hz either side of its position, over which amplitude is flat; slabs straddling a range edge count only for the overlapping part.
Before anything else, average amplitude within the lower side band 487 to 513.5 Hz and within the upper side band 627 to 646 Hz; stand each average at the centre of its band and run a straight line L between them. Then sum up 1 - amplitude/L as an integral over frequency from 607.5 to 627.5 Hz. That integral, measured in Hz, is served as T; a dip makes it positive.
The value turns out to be 1.0 Hz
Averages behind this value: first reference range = 10.1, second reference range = 9.26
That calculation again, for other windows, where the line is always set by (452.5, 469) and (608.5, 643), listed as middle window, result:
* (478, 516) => -3.6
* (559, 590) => 0.2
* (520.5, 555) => -1.1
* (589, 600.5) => -1.5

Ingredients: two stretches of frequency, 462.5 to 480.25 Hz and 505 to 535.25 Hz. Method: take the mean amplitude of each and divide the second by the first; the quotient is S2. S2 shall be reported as 1.02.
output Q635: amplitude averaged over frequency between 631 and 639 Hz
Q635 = 9.16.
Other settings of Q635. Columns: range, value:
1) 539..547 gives 9.42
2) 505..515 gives 10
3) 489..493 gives 10.1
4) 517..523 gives 9.68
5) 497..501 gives 10.3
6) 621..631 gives 8.92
